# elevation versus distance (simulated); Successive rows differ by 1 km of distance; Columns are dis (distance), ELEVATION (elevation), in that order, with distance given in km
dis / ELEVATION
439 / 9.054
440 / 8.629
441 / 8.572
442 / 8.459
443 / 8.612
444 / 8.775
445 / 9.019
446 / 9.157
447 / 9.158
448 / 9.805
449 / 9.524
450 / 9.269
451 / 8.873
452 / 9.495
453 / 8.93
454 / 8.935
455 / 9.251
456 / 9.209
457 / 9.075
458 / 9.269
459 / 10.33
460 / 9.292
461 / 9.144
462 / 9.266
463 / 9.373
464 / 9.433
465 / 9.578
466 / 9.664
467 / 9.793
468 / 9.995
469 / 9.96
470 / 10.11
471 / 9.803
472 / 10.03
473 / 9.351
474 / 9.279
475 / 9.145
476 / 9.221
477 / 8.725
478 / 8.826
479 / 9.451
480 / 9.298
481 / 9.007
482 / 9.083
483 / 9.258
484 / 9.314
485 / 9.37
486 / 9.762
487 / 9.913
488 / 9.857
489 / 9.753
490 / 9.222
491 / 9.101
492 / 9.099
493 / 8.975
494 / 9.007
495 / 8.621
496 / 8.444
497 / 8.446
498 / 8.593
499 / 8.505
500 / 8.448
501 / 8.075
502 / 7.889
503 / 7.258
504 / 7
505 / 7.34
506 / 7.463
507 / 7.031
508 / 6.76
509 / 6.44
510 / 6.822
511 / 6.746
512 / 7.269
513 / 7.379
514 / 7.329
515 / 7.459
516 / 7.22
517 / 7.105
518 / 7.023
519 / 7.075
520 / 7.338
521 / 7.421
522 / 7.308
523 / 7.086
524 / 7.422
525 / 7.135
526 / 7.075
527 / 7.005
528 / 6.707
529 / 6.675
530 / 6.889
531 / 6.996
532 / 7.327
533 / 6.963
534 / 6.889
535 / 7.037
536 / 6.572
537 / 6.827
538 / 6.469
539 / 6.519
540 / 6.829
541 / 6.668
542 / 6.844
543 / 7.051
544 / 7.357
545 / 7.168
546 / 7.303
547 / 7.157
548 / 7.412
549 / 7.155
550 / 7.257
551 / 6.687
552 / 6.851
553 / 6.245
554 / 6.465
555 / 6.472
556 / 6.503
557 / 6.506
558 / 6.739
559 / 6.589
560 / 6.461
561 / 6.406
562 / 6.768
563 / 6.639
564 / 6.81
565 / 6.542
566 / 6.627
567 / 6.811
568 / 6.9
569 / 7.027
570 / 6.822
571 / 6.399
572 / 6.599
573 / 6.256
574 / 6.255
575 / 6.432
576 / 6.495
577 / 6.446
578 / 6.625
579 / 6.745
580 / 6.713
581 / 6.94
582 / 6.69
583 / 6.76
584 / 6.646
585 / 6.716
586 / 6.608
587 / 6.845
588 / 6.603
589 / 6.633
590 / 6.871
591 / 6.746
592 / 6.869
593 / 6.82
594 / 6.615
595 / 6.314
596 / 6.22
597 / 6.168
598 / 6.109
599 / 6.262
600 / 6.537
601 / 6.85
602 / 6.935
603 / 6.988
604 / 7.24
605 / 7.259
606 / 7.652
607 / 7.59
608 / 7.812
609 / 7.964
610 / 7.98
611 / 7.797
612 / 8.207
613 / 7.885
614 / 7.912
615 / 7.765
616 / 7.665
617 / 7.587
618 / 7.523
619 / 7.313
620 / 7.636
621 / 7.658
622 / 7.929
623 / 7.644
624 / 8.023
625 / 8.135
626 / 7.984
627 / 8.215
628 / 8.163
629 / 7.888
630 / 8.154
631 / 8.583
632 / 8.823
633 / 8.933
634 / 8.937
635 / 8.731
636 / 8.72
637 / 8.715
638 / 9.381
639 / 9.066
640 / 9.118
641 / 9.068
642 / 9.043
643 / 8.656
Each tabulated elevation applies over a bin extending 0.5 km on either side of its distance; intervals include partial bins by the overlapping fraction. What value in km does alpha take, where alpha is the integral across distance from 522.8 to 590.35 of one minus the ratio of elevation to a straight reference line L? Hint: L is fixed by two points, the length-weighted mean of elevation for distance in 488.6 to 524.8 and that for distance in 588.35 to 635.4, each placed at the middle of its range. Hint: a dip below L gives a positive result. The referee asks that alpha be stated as 7.6 km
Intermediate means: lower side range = 7.75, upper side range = 7.52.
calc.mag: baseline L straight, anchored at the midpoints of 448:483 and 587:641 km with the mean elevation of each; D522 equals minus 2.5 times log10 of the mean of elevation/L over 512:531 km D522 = 0.22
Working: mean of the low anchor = 9.39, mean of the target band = 7.15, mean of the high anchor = 7.65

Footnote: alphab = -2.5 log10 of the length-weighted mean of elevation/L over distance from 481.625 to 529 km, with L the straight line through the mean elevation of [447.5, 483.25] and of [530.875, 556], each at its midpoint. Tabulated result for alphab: 0.03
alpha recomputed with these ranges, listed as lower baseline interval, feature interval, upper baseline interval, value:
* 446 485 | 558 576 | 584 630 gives 2.91 km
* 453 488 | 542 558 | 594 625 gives 2.60 km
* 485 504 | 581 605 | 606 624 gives 3.86 km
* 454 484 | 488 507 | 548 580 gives 0.42 km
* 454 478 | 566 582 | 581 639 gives 2.72 km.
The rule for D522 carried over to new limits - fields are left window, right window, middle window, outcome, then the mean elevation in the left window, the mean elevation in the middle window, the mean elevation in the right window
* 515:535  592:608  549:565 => 0.05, 7.1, 6.64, 6.81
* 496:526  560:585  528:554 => 0.02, 7.4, 6.91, 6.64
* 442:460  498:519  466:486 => -0.13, 9.2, 9.44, 7.35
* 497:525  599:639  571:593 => 0.16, 7.38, 6.64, 7.91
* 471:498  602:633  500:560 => 0.24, 9.21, 7.02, 7.84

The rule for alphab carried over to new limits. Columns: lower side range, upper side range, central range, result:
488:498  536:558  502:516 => 0.17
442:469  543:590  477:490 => -0.09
